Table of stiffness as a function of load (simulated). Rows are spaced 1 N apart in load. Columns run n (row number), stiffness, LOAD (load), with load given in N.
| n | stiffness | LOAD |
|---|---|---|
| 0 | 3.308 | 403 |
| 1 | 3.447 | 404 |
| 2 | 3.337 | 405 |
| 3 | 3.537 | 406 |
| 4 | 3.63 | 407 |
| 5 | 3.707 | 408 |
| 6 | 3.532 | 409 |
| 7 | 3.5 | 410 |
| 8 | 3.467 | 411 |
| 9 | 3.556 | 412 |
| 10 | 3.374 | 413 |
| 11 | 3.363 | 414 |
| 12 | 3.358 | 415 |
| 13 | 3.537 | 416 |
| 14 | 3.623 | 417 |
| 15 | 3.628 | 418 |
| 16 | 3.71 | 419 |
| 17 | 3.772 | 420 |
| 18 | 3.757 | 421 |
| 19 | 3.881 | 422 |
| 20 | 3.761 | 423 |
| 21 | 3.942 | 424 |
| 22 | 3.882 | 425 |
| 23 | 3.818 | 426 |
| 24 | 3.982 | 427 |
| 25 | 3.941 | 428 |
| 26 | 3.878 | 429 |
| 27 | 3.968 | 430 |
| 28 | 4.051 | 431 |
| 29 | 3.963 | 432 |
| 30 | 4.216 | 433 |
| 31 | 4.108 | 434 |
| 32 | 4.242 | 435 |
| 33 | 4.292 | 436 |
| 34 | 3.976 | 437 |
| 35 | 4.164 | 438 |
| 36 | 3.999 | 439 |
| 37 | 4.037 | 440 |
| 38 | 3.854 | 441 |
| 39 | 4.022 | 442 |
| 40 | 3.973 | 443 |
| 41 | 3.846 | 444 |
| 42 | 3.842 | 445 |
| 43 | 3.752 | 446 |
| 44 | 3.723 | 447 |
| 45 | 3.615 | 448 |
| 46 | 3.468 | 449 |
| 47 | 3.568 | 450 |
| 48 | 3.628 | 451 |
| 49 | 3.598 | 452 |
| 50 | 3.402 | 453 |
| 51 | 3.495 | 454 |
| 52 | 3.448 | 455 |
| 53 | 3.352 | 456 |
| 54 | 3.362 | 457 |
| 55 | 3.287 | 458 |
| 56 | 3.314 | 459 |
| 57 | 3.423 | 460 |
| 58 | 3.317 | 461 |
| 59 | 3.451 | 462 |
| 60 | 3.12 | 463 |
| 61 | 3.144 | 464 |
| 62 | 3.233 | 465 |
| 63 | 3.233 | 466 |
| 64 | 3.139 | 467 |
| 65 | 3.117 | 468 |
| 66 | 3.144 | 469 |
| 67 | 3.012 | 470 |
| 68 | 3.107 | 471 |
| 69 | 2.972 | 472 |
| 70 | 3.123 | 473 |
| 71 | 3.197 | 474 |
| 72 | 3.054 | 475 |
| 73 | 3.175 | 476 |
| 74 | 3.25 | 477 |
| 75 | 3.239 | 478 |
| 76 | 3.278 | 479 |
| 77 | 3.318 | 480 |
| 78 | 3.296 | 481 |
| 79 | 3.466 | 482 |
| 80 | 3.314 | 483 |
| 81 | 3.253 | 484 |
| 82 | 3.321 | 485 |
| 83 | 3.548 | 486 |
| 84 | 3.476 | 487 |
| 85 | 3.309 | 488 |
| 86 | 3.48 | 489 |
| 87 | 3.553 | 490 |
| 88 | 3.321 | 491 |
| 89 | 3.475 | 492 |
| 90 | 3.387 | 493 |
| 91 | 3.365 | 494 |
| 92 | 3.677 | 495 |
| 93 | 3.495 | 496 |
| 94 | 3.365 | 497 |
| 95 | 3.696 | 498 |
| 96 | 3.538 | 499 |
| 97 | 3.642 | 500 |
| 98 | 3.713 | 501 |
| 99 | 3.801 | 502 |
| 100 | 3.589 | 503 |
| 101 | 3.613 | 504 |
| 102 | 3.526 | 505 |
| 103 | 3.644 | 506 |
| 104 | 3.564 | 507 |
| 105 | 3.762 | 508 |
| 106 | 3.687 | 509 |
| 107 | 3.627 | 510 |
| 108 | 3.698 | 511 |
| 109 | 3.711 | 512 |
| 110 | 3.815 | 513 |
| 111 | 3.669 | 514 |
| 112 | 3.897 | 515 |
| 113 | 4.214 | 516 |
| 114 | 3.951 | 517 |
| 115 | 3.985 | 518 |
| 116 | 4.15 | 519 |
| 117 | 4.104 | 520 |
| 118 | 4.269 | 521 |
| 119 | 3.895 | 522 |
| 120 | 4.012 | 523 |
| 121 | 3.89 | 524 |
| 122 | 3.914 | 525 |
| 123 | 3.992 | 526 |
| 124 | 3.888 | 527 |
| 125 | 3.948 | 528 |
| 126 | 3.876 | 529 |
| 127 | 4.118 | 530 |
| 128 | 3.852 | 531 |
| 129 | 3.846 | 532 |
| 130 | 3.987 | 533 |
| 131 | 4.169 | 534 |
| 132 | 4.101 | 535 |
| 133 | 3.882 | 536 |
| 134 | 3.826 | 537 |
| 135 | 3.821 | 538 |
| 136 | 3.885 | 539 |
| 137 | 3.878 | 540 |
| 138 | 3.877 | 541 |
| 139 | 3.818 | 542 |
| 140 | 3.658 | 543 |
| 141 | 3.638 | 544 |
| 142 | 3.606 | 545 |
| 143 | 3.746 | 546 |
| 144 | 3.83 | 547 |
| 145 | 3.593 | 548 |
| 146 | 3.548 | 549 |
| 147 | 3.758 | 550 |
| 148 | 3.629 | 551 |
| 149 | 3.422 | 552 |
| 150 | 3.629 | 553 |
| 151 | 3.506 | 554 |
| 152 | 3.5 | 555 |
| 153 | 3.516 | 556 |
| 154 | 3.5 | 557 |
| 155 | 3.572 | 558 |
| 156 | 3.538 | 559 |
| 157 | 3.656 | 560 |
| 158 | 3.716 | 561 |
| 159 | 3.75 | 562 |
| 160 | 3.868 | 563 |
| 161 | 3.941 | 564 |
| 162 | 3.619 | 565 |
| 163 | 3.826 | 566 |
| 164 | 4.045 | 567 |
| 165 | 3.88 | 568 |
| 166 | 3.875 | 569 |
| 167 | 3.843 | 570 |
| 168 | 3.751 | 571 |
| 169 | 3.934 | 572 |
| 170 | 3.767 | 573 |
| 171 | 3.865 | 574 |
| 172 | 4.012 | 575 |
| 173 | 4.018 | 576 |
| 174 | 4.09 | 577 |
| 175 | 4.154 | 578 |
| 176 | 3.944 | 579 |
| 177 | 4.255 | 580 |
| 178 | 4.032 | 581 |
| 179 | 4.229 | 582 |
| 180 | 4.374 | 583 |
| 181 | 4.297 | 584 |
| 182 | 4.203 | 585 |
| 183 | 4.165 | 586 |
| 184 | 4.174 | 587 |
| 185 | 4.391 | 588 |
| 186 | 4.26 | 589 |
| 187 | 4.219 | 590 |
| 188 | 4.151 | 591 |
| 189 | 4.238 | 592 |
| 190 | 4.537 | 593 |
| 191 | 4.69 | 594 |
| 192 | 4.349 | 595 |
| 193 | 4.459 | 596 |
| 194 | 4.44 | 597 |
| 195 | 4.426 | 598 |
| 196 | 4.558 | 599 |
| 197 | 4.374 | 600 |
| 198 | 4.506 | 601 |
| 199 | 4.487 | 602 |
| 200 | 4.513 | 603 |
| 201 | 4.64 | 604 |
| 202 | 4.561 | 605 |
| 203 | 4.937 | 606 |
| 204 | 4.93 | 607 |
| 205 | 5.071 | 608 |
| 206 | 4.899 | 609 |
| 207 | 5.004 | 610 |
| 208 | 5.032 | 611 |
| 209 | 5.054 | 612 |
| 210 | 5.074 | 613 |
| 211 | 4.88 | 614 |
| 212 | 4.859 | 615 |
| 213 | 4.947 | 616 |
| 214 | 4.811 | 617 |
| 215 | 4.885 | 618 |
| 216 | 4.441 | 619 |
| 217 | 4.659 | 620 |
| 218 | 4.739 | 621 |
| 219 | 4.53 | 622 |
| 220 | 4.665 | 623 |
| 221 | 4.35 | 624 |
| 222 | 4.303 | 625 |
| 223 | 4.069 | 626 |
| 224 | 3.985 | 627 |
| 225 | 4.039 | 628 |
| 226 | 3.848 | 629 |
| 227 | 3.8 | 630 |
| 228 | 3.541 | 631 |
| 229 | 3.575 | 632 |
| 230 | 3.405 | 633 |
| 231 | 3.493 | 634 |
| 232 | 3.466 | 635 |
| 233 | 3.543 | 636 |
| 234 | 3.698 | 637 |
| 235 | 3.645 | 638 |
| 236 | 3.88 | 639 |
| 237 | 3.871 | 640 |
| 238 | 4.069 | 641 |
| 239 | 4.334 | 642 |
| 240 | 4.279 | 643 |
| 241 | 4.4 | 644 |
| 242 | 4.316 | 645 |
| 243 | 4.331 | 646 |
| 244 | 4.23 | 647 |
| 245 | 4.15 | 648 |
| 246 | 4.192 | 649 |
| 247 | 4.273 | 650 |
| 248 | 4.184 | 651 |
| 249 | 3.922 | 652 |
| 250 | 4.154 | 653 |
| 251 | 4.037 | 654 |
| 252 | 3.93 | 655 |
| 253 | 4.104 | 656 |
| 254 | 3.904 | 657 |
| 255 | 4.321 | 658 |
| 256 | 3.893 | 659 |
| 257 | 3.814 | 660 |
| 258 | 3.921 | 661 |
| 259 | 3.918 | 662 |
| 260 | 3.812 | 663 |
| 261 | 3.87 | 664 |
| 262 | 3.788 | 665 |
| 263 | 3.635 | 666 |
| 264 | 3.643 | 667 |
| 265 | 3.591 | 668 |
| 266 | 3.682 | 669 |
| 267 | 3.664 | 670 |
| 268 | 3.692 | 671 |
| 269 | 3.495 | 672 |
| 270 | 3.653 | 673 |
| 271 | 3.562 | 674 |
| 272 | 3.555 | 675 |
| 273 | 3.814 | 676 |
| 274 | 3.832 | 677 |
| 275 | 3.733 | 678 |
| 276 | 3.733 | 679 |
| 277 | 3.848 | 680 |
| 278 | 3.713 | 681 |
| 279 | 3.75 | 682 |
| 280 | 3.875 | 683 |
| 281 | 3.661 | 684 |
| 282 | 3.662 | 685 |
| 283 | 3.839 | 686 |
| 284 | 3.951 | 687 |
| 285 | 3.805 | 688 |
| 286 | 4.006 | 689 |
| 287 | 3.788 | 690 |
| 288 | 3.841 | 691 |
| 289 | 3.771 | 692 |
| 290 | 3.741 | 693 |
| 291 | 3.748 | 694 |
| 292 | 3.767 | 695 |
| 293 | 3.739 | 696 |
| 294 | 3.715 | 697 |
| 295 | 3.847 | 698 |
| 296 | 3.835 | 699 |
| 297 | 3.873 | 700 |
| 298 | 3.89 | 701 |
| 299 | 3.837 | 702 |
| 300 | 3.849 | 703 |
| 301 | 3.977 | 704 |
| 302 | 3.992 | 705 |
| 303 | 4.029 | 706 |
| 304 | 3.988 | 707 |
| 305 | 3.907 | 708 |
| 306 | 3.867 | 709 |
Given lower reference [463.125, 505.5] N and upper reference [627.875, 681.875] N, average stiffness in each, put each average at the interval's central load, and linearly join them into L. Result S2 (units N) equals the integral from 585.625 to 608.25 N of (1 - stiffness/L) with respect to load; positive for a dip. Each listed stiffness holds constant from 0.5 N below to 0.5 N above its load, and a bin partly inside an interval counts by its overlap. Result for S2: -4.8 N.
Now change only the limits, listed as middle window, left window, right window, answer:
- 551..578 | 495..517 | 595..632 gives 2.6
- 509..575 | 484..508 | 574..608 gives 1.7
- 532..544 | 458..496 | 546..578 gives -0.9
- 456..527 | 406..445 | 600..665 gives 8.1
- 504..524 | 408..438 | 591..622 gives 1.9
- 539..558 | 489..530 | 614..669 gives 1.0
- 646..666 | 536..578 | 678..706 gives -1.1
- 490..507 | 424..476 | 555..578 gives 0.6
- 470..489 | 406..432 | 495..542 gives 2.6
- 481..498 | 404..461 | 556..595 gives 1.8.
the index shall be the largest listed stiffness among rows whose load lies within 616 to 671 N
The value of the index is 4.947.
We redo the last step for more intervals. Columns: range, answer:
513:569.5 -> 4.269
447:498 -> 3.723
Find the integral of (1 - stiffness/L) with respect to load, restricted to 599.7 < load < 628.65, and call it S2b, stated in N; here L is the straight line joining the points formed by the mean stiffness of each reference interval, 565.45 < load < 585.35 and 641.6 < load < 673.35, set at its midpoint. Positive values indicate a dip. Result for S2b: -4.8 N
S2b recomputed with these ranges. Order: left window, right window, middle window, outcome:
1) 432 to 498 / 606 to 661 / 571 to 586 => -0.25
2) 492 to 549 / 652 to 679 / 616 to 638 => -1.69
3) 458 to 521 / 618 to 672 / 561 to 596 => -2.85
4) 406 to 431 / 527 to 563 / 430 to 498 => 3.77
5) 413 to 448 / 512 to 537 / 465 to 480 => 2.91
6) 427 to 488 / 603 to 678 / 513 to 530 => -1.03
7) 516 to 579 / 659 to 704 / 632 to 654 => -1.12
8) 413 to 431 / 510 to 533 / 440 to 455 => 0.38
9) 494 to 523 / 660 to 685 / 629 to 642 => 0.12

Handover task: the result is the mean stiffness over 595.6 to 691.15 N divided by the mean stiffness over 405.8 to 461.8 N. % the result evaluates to 1.11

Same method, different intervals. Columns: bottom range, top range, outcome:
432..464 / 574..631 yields 1.20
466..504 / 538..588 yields 1.14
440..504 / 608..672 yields 1.21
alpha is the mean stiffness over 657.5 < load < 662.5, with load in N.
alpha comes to 3.97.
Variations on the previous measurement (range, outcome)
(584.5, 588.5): 4.23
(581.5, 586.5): 4.25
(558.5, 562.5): 3.67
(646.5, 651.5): 4.21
